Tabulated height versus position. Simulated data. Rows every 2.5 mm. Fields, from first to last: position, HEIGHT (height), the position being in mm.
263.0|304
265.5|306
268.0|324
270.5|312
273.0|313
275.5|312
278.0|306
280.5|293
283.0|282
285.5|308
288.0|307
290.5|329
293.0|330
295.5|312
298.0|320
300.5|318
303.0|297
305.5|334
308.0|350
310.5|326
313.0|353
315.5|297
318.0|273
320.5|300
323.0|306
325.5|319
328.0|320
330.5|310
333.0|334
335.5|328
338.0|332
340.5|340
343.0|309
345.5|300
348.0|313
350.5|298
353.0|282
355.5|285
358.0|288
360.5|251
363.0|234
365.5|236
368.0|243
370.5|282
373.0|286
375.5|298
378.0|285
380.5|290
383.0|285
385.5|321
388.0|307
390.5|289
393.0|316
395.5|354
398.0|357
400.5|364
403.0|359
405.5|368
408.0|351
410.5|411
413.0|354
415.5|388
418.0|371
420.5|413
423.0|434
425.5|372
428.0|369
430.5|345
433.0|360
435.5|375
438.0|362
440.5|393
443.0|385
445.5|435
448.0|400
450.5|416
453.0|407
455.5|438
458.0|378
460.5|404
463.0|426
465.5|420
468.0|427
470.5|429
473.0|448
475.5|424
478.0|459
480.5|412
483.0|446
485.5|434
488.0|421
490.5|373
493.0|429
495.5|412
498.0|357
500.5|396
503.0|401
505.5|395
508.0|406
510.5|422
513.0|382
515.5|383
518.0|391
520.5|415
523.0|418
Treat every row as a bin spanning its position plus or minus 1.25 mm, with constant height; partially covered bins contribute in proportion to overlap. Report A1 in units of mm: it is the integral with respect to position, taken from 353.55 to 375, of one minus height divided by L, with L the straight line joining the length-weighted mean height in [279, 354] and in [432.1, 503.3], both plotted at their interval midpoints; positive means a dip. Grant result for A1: 4.9 mm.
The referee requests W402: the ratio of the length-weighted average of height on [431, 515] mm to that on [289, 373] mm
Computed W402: 1.3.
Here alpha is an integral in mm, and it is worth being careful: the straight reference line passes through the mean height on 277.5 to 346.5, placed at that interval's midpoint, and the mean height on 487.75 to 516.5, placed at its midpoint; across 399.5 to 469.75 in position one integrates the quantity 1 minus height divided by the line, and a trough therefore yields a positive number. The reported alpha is -4.2 mm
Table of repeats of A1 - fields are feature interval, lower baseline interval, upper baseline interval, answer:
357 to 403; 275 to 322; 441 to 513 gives 8.2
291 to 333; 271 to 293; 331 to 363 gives -1.7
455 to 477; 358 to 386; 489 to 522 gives -3.7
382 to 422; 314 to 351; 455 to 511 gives 1.0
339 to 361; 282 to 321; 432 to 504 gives 2.8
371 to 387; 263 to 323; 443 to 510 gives 3.0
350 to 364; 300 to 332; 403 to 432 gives 2.8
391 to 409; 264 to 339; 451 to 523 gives 0.8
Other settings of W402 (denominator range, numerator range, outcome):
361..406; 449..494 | 1.40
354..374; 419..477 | 1.53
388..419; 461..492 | 1.20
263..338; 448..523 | 1.31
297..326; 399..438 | 1.19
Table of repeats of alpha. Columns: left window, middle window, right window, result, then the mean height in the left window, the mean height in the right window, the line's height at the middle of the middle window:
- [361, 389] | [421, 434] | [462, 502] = -1.2 mm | 278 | 419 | 347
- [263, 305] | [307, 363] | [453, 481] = 5.5 mm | 311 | 424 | 342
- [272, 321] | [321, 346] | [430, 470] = 1.1 mm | 313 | 400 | 334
